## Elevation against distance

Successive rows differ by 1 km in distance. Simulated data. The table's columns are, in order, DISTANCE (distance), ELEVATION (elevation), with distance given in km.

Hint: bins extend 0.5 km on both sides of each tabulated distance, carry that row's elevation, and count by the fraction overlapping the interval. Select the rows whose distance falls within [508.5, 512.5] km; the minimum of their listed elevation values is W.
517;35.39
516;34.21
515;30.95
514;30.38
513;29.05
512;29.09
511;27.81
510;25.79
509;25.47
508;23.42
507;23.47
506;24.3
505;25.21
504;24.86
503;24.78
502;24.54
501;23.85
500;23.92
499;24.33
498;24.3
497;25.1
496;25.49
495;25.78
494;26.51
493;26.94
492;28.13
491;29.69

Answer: 25.47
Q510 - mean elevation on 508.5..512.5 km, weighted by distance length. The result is 27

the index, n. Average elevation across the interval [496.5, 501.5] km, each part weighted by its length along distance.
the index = 24.3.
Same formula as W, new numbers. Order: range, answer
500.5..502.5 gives 23.85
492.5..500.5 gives 23.92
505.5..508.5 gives 23.42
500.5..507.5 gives 23.47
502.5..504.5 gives 24.78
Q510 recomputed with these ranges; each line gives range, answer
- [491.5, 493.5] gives 27.5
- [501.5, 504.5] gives 24.7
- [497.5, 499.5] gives 24.3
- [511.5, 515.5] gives 29.9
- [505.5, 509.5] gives 24.2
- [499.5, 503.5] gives 24.3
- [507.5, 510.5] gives 24.9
